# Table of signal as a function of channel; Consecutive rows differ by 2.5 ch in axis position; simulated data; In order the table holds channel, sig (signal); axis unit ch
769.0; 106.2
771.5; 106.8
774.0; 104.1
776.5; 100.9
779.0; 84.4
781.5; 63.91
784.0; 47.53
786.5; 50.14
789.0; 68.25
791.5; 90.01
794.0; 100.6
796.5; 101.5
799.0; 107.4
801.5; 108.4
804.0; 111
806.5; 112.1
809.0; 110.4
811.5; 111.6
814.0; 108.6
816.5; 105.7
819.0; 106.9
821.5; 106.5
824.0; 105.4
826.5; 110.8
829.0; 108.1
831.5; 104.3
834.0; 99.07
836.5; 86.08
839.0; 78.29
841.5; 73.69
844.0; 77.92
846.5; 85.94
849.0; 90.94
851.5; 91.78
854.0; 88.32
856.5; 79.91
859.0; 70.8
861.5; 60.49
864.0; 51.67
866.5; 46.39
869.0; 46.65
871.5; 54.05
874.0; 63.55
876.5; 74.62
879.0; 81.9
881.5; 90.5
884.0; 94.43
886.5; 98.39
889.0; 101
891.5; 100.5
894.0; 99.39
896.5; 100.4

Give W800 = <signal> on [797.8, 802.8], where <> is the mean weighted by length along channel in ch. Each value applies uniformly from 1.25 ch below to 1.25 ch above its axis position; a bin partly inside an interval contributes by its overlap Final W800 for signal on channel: 108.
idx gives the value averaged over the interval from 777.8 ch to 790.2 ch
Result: 62.7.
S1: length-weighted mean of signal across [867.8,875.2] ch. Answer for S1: 54.7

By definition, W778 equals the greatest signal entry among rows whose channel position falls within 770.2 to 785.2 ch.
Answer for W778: 106.8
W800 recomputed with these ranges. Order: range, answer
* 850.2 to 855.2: 90.1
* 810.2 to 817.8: 109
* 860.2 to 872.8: 52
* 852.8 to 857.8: 83.9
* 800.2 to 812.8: 111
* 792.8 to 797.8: 101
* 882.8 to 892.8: 98.6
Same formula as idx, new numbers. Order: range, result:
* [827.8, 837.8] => 99.2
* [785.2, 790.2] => 59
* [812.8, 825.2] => 107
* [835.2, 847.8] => 80.5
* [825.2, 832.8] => 108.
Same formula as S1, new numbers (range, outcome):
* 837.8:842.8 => 76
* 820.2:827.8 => 108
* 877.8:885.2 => 89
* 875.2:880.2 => 78.1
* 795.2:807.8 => 108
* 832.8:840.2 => 87.8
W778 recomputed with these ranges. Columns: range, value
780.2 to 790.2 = 68.25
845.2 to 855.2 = 91.78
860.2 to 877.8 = 74.62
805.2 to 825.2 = 112.1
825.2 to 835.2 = 110.8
